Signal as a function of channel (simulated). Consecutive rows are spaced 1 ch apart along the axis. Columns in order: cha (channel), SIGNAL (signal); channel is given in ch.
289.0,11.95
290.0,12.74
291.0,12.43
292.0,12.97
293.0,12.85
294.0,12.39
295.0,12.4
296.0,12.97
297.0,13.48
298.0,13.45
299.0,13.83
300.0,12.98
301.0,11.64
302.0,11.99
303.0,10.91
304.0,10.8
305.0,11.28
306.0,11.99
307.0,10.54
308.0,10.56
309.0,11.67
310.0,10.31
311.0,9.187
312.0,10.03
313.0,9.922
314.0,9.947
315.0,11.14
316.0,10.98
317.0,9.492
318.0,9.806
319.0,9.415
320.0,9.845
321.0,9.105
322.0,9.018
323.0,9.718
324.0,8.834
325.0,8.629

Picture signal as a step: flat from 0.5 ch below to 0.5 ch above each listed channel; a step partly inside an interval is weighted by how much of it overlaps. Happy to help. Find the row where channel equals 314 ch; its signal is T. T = 9.947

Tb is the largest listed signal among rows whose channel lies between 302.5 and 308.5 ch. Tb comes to 11.99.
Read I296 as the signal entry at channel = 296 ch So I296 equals 12.97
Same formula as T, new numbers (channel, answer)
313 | 9.922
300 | 12.98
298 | 13.45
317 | 9.492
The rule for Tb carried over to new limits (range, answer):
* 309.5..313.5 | 10.31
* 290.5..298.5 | 13.48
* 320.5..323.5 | 9.718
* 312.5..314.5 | 9.947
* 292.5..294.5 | 12.85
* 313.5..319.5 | 11.14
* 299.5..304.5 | 12.98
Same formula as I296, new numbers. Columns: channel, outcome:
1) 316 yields 10.98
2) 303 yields 10.91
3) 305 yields 11.28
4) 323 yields 9.718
